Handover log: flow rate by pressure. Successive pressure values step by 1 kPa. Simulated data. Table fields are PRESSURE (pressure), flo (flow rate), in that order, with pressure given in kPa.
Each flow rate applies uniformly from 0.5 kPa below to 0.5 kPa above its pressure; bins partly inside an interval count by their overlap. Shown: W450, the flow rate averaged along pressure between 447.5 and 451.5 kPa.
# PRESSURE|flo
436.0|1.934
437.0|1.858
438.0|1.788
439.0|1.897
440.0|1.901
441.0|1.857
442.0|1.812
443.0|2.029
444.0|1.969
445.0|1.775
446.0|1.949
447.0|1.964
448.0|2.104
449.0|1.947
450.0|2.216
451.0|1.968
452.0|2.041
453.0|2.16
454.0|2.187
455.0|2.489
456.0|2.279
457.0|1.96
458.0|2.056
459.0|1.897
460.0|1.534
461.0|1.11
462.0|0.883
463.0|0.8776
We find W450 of 2.06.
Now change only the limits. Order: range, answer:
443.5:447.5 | 1.91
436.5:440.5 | 1.86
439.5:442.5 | 1.86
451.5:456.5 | 2.23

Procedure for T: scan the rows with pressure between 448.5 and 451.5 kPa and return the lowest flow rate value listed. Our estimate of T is 1.947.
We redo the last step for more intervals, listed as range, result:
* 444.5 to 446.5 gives 1.775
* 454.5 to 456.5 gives 2.279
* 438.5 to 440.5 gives 1.897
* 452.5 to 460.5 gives 1.534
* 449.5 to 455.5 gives 1.968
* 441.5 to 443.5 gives 1.812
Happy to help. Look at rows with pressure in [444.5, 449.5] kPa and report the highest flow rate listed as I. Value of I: 2.104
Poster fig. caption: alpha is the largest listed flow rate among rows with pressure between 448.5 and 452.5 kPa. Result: 2.216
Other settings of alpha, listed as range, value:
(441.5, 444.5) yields 2.029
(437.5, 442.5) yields 1.901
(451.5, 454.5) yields 2.187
